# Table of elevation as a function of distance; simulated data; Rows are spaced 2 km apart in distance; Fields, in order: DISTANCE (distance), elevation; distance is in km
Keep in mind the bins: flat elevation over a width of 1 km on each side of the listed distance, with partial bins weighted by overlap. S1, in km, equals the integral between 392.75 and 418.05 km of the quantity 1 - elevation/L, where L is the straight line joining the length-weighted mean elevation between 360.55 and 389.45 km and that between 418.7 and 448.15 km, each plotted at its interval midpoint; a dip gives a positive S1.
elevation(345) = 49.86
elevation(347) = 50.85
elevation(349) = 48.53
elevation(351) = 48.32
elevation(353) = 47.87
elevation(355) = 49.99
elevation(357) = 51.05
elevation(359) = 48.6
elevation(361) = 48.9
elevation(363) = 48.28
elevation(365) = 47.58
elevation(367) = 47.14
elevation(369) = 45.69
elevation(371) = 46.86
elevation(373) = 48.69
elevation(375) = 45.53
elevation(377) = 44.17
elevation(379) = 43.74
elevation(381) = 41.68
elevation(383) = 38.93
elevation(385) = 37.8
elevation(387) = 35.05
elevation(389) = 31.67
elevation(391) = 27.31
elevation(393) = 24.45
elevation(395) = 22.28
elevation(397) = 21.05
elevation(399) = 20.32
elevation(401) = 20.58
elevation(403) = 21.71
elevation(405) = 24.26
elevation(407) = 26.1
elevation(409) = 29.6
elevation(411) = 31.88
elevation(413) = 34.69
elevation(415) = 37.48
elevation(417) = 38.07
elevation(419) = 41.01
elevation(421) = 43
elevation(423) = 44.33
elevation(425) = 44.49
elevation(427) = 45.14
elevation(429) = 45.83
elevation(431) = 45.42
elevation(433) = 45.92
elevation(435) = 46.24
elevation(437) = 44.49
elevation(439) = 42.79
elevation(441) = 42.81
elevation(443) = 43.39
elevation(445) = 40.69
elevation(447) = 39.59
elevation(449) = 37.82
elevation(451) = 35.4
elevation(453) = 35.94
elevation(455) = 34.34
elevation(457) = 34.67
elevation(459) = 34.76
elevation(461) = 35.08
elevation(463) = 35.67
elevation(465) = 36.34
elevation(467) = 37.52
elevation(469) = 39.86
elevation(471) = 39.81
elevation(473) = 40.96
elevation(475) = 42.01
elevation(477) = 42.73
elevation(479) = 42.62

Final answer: 9.5 km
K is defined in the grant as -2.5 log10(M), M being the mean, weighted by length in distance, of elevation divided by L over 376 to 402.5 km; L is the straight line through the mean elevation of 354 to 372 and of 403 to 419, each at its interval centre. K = 0.260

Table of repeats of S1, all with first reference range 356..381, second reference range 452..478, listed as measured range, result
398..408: 4.8 km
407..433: 1.3 km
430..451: -1.3 km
